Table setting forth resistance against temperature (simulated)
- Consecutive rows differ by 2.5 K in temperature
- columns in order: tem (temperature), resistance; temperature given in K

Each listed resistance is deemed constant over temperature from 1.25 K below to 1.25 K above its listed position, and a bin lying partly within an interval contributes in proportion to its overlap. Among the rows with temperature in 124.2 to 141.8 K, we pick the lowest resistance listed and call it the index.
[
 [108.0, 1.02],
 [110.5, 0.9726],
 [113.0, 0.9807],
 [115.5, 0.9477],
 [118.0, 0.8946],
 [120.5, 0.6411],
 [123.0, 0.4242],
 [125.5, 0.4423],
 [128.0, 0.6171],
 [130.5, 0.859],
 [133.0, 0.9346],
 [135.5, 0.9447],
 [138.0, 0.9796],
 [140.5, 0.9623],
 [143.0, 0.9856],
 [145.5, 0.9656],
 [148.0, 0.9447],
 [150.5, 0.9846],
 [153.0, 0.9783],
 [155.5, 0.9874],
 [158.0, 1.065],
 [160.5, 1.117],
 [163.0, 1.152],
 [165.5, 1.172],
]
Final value 0.4423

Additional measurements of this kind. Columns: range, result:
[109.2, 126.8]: 0.4242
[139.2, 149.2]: 0.9447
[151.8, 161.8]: 0.9783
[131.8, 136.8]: 0.9346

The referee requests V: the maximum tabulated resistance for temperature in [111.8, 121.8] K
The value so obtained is 0.9807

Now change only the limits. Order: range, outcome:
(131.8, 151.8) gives 0.9856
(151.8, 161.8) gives 1.117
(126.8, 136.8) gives 0.9447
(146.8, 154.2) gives 0.9846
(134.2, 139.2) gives 0.9796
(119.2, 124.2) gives 0.6411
